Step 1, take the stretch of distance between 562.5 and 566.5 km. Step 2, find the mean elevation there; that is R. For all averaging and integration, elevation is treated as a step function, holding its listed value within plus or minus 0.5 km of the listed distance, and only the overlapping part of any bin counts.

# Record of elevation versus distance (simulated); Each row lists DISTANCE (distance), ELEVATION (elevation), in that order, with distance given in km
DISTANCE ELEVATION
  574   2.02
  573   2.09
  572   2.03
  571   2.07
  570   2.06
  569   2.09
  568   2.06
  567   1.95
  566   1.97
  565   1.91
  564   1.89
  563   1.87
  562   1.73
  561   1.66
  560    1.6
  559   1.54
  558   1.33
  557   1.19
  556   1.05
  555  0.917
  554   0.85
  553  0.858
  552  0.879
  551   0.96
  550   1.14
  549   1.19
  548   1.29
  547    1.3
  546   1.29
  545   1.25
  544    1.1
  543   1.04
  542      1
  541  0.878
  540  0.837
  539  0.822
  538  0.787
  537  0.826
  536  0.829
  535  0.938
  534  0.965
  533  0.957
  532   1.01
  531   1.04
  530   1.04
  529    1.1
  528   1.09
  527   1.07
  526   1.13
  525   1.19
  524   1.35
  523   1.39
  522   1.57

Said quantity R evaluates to 1.91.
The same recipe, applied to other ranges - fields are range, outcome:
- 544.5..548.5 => 1.28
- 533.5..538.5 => 0.869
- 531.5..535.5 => 0.968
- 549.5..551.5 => 1.05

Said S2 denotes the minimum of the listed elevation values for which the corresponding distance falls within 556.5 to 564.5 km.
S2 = 1.19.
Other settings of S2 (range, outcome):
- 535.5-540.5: 0.787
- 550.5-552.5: 0.879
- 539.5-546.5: 0.837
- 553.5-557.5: 0.85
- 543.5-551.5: 0.96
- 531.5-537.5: 0.826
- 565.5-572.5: 1.95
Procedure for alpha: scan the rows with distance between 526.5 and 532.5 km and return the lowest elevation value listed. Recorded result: 1.01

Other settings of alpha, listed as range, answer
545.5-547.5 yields 1.29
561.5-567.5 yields 1.73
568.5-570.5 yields 2.06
